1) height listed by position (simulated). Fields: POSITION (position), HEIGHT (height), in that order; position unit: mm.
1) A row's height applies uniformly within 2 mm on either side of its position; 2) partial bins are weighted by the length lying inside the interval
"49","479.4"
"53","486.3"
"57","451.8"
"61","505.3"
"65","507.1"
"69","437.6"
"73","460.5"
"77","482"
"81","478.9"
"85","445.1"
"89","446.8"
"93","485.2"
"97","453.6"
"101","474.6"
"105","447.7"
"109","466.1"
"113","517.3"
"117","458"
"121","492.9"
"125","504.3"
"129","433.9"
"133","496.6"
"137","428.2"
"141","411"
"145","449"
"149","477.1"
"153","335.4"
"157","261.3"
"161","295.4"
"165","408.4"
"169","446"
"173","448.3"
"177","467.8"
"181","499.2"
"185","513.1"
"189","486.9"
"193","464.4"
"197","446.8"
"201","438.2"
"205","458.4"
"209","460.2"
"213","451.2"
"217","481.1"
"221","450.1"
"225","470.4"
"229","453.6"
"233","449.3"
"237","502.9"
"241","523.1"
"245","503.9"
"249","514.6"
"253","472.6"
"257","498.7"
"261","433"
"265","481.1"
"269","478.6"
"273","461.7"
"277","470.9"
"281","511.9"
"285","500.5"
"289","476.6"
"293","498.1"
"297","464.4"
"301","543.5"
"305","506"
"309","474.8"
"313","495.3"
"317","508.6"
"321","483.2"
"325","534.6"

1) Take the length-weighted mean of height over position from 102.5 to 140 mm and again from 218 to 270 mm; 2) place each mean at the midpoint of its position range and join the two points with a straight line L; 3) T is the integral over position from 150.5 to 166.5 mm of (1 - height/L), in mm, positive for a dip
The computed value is 4.9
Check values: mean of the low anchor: 470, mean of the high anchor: 479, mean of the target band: 327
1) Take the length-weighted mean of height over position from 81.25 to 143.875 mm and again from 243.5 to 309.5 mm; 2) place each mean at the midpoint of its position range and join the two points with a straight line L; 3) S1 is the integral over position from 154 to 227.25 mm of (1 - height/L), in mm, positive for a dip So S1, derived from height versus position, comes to 5.5 mm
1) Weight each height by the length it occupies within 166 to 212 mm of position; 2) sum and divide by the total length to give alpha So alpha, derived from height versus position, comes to 465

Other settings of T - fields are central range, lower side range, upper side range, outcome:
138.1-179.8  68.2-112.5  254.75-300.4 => 6.03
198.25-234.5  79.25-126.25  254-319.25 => 1.86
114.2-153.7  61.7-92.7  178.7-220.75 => 1.25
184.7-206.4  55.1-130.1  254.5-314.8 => 0.66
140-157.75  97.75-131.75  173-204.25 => 2.95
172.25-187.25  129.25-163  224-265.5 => -2.09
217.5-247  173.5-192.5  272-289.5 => 0.43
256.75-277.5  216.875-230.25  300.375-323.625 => 0.54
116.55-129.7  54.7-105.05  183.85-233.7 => -0.32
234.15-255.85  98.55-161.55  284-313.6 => -1.12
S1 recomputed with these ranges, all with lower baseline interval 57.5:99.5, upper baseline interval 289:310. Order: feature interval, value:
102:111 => 0.27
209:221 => 0.59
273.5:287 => 0.09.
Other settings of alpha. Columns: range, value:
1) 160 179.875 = 423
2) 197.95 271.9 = 473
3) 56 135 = 473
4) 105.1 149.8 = 466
